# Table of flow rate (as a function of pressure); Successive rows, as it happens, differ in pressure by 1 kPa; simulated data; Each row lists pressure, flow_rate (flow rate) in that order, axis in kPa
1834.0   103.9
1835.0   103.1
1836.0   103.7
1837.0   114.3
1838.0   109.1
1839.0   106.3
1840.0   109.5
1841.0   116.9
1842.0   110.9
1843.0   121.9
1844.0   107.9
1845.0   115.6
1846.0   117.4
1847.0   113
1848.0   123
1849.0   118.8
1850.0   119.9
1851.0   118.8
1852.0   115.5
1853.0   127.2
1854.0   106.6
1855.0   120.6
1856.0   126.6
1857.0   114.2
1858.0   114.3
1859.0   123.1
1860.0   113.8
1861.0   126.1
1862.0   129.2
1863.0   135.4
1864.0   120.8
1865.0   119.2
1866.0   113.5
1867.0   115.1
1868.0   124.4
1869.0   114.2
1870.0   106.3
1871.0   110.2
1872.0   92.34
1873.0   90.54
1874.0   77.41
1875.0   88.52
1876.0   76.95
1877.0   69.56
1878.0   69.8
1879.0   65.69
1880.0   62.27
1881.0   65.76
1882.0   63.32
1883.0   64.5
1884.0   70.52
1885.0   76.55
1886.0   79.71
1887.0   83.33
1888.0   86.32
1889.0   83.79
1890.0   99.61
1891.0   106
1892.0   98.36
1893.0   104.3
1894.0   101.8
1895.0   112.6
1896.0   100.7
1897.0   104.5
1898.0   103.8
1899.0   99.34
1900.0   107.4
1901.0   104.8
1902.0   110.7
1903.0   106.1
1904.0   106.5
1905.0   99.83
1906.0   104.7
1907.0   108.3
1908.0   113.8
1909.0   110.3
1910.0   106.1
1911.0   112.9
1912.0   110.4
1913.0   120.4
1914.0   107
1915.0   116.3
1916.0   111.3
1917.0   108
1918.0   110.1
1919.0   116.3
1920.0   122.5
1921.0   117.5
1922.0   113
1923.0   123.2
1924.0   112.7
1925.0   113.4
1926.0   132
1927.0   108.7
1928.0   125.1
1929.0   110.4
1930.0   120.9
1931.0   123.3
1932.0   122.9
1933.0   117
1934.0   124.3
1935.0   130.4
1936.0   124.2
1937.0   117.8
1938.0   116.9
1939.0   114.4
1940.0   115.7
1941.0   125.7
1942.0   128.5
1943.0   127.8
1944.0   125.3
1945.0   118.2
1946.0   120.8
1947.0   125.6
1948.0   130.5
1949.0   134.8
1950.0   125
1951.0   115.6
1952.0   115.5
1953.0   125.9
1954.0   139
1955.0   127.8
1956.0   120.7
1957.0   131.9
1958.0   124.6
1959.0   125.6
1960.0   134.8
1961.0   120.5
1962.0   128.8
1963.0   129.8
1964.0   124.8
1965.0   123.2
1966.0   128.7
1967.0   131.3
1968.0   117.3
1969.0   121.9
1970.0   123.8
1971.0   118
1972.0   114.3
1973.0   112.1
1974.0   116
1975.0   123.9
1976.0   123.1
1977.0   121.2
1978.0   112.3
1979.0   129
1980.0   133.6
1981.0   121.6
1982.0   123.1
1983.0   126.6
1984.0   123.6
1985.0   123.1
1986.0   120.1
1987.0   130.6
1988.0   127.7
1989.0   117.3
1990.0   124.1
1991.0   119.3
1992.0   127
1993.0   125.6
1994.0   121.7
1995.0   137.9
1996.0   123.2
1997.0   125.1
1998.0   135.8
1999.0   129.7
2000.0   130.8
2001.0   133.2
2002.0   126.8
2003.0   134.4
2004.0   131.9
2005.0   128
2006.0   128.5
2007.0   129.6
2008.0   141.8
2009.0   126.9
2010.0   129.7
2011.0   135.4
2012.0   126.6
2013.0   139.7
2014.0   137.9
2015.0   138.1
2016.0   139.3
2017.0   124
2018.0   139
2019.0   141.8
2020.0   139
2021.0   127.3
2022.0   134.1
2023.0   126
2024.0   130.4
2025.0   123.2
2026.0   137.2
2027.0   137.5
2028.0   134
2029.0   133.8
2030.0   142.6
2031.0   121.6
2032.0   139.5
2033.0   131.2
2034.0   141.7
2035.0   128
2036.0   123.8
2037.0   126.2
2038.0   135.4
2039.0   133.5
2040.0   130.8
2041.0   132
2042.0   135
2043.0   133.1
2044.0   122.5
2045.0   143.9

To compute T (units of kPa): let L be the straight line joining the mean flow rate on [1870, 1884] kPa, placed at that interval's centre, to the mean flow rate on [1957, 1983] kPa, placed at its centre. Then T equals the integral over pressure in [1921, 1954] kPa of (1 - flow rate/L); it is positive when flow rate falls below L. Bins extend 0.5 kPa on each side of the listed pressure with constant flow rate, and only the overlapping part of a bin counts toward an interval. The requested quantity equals -4.4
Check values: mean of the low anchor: 77.5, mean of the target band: 122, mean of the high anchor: 124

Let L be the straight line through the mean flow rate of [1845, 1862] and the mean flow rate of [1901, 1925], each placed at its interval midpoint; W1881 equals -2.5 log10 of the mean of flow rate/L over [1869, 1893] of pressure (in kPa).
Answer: 0.356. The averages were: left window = 119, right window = 112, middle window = 83.2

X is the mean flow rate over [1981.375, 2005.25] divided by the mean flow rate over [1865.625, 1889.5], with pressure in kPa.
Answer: 1.49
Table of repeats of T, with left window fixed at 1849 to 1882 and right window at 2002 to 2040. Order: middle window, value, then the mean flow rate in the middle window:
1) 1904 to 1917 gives 0.4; 110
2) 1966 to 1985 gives 0.4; 122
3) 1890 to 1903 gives 0.7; 104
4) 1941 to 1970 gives -1.1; 126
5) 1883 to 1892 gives 2.0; 85.3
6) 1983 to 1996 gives 0.2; 125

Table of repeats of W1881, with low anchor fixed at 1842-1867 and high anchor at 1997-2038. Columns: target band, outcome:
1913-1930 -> 0.080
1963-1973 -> 0.052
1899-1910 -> 0.155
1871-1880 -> 0.451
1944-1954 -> 0.021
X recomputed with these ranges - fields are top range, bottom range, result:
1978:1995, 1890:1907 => 1.19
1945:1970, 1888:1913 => 1.20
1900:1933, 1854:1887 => 1.16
